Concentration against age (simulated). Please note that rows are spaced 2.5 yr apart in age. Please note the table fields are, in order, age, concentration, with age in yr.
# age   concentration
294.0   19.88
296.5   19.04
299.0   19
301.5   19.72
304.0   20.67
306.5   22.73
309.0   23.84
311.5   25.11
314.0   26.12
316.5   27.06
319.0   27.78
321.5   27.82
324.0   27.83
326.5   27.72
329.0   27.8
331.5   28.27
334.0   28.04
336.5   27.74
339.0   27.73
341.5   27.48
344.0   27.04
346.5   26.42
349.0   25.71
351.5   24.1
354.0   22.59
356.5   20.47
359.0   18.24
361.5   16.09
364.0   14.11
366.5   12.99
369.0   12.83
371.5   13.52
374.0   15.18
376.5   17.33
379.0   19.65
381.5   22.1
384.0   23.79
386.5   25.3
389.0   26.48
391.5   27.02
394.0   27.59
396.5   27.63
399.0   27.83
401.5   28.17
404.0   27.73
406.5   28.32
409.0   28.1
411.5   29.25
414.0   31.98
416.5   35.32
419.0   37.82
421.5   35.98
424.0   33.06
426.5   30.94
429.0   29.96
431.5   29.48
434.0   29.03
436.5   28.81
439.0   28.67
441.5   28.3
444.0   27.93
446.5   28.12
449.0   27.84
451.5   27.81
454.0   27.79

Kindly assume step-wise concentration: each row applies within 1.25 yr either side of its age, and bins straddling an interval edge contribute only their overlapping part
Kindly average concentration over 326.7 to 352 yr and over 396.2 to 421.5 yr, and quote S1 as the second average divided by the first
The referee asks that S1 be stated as 1.13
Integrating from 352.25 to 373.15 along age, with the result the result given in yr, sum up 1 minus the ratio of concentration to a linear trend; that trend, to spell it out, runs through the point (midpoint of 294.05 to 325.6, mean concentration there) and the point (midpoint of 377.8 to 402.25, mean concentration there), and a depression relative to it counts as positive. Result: 7.0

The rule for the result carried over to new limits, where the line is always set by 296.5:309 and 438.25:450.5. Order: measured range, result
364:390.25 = 6.4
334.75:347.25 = -2.5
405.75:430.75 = -5.0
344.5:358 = -0.4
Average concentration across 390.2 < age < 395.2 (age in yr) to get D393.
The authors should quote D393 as 27.3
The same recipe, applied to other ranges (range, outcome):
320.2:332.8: 27.9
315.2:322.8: 27.5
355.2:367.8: 16.4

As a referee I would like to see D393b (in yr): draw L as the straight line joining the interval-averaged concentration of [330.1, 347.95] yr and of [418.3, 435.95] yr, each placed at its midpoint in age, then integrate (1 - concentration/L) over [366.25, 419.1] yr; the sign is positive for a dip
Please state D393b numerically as 9.9 yr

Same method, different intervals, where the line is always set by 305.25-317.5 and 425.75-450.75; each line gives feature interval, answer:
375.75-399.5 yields 2.4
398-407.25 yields -0.1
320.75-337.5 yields -1.6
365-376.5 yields 5.5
